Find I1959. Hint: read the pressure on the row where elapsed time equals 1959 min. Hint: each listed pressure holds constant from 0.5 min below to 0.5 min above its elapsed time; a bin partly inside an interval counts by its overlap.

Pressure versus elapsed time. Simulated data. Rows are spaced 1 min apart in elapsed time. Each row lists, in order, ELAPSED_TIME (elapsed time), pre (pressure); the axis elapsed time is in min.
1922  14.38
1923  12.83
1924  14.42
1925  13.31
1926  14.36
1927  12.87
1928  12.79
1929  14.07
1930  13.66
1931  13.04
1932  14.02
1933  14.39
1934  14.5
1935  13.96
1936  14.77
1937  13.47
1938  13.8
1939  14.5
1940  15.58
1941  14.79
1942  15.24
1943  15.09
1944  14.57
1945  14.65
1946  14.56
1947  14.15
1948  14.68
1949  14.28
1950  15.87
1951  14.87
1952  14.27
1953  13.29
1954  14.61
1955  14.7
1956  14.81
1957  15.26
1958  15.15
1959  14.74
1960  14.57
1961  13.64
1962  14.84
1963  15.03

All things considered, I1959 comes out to 14.74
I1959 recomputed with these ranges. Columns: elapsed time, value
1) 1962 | 14.84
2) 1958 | 15.15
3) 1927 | 12.87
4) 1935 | 13.96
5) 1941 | 14.79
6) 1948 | 14.68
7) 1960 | 14.57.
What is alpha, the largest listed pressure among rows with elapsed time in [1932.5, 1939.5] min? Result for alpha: 14.77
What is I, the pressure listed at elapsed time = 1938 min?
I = 13.8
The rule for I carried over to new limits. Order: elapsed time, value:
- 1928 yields 12.79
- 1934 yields 14.5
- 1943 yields 15.09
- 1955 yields 14.7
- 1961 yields 13.64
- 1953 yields 13.29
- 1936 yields 14.77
